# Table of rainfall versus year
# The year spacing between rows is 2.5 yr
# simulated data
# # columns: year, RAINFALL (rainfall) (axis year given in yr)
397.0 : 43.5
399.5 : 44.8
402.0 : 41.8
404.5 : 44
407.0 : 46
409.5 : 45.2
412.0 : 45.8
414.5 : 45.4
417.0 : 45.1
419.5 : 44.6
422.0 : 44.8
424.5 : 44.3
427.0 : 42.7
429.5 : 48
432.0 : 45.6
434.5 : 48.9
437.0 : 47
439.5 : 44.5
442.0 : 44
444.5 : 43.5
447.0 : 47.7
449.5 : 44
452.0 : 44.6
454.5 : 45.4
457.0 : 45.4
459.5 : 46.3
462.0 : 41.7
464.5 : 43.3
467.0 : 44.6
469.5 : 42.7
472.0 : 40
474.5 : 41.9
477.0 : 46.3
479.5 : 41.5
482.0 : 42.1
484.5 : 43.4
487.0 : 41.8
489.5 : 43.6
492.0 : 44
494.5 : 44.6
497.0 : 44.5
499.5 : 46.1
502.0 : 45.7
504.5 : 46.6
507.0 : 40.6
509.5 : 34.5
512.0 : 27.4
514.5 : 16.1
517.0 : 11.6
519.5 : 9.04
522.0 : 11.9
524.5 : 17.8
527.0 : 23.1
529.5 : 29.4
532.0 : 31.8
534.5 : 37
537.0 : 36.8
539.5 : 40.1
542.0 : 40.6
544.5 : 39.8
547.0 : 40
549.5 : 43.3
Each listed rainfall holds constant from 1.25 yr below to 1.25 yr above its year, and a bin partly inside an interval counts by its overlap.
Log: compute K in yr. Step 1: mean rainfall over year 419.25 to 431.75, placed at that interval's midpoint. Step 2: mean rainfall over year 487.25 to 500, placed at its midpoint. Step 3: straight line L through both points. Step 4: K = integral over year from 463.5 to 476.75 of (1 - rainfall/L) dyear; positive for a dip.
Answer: 0.5 yr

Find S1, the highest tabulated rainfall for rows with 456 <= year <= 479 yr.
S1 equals 46.3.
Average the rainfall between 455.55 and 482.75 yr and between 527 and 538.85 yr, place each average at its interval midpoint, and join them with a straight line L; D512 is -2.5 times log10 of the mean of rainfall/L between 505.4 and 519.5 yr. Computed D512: 0.41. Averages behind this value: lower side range 43.3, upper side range 32.9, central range 25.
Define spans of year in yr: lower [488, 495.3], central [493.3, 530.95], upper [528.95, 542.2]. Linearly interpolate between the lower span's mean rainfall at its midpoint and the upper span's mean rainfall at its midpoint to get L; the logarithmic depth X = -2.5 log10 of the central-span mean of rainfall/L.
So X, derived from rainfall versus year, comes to 0.34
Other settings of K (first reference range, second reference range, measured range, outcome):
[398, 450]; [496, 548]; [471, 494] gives -3.5 yr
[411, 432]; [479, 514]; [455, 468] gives -0.4 yr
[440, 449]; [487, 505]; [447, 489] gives 1.2 yr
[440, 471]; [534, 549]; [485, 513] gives 0.0 yr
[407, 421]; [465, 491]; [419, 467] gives -1.0 yr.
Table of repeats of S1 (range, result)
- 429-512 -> 48.9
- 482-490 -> 43.6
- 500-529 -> 46.6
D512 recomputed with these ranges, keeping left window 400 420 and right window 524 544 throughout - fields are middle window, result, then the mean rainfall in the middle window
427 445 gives -0.087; 45.8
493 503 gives -0.237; 45.2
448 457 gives -0.106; 44.9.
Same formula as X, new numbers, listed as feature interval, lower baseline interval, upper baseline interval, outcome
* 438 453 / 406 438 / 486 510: 0.01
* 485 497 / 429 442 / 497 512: -0.03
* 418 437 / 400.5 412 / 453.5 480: -0.04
